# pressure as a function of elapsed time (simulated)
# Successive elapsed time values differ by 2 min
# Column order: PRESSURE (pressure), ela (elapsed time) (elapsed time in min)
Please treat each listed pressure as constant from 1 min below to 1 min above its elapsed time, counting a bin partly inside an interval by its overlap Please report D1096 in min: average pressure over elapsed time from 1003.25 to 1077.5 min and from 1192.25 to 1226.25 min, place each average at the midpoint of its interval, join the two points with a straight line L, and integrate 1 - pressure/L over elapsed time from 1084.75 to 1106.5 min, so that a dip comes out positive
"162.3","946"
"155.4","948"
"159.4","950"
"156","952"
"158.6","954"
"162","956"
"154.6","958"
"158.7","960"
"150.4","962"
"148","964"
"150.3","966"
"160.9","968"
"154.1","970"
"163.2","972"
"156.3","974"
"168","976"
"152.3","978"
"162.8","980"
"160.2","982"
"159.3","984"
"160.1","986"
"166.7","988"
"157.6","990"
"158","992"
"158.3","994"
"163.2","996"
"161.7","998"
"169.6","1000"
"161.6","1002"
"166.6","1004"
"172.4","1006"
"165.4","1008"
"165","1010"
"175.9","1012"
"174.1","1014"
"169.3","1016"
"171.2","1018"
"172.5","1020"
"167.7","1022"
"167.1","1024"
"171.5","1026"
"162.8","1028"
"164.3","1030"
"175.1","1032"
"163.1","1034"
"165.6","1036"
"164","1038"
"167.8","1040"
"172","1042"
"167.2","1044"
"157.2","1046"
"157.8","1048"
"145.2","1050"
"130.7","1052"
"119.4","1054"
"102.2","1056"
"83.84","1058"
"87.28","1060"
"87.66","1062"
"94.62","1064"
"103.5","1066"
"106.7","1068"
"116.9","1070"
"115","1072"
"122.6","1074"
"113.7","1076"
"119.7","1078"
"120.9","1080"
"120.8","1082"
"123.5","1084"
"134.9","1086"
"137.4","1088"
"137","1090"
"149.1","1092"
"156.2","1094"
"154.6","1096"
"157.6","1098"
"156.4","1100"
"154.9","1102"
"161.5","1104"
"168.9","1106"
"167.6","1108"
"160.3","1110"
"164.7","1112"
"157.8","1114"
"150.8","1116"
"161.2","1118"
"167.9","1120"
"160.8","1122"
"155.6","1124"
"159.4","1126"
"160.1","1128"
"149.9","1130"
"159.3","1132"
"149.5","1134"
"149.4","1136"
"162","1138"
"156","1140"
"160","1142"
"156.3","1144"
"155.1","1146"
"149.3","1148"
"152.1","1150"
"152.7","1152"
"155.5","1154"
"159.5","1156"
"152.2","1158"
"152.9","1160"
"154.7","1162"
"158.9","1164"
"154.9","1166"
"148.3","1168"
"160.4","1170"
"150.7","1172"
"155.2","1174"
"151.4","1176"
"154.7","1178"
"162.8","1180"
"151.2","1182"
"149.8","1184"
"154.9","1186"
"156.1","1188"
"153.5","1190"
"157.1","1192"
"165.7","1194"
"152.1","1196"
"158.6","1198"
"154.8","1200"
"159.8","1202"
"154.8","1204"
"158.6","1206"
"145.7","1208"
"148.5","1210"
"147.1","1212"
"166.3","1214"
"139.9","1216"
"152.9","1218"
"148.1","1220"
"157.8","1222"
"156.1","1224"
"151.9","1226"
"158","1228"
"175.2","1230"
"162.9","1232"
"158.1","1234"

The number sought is -0.40 min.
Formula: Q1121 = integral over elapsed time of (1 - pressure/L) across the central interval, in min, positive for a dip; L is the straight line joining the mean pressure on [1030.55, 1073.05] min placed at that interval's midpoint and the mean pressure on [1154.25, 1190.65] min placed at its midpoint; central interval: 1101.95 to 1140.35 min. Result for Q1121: -3.6 min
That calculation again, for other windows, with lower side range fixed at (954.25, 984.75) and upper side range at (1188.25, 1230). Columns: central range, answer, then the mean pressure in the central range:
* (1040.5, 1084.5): 9.75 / 122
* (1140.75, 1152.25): 0.09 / 154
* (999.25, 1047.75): -3.36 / 168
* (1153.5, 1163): 0.03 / 155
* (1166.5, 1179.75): 0.11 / 154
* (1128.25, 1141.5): 0.07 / 155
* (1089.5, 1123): -0.52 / 158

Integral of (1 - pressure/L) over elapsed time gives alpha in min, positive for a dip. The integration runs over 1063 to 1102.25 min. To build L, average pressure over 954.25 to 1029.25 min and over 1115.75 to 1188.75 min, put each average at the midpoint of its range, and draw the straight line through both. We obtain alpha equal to 7.2 min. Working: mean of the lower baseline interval 163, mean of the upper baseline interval 155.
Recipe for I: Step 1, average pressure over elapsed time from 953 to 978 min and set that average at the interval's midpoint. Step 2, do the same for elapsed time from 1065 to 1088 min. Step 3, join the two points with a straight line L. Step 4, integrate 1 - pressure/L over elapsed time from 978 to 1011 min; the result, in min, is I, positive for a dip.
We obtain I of -3.6 min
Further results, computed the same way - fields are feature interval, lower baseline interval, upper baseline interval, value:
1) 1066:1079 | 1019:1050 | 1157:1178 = 3.81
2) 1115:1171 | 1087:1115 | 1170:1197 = -0.10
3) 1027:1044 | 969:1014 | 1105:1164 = -0.60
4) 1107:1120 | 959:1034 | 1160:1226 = -0.25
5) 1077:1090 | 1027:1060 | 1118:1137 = 2.16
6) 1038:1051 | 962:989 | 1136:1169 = -0.37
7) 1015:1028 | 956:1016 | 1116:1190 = -0.75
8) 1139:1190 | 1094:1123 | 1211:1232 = 1.09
